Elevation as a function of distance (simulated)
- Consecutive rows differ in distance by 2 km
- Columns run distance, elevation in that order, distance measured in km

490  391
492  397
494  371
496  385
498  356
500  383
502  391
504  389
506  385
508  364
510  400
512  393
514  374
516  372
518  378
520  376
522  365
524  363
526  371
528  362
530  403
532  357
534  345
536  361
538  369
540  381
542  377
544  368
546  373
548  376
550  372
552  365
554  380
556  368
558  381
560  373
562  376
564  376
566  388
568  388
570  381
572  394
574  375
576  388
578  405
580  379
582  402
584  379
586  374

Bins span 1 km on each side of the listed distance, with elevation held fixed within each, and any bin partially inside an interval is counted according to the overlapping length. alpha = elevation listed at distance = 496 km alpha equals 385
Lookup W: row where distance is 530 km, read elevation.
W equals 403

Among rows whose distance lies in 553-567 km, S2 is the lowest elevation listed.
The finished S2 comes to 368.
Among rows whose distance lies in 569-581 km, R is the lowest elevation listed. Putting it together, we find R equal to 375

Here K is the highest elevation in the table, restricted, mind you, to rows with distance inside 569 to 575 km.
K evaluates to 394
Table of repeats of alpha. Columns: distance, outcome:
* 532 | 357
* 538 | 369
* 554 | 380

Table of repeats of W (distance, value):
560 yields 373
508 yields 364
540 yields 381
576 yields 388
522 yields 365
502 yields 391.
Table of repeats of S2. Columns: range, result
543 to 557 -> 365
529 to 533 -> 357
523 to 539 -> 345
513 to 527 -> 363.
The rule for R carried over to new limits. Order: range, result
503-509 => 364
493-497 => 371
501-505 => 389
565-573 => 381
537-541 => 369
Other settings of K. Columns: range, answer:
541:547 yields 377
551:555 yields 380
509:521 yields 400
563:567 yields 388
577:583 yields 405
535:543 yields 381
